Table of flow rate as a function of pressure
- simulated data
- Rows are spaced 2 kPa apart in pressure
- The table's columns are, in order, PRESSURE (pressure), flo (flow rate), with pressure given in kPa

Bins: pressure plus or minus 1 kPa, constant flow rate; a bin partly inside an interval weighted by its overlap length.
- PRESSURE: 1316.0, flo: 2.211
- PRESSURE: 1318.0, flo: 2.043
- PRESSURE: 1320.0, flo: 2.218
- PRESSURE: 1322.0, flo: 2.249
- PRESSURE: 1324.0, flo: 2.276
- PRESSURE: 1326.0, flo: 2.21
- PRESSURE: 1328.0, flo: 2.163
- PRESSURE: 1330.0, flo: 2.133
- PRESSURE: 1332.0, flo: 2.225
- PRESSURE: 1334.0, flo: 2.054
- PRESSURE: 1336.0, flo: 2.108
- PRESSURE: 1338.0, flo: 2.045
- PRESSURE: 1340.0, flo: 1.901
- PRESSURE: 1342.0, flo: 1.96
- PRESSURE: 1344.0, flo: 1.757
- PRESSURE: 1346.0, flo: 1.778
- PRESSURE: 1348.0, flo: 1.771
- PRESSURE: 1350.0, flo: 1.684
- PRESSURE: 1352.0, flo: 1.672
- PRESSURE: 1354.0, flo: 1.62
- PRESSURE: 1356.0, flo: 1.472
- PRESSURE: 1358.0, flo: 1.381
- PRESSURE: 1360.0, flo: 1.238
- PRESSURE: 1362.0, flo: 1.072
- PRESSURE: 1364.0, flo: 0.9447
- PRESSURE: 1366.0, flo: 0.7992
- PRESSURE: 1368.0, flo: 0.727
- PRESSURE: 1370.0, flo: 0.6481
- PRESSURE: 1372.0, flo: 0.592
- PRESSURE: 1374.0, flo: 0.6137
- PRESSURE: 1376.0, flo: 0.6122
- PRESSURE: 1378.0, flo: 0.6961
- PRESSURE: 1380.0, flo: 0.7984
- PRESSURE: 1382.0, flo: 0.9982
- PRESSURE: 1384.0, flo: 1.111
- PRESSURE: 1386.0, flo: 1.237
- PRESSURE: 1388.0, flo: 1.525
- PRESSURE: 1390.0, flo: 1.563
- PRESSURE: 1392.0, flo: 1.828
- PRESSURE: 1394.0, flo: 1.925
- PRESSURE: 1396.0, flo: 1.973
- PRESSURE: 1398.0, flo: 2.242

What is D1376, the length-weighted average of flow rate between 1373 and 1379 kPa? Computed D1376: 0.641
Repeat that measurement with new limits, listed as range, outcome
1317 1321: 2.13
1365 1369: 0.763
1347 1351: 1.73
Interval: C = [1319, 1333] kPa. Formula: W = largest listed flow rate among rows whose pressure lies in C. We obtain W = 2.276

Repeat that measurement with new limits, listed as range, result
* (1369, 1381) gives 0.7984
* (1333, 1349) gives 2.108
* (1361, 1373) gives 1.072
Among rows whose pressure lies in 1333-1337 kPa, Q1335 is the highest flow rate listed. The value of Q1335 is 2.108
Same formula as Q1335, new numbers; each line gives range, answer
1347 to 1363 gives 1.771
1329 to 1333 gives 2.225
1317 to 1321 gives 2.218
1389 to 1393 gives 1.828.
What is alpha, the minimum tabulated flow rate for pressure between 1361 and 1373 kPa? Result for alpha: 0.592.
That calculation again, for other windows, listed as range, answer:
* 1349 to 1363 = 1.072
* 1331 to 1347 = 1.757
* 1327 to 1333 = 2.133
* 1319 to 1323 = 2.218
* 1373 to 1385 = 0.6122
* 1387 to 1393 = 1.525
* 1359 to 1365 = 0.9447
